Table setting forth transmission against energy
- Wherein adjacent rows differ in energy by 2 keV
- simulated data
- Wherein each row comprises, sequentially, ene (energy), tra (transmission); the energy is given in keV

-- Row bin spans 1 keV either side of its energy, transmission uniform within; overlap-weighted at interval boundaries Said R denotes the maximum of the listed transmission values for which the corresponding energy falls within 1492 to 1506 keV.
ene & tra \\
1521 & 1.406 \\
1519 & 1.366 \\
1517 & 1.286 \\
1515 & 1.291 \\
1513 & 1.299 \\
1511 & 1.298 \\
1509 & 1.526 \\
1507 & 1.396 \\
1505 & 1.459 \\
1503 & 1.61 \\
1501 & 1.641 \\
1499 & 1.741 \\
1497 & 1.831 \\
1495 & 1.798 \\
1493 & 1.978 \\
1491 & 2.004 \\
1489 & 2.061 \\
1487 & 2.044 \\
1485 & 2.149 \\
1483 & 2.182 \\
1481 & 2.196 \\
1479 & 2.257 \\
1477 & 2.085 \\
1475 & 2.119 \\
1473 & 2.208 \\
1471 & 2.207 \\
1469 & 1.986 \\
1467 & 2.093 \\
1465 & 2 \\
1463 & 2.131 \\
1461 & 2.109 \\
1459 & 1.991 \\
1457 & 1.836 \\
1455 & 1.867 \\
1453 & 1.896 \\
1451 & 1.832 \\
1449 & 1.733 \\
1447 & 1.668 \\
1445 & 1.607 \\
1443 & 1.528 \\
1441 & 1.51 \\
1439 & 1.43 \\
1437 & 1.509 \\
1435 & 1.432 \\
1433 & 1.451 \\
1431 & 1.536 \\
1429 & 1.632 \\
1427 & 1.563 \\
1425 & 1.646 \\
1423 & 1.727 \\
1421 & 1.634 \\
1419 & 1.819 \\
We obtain 1.978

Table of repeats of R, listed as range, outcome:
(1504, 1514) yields 1.526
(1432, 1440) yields 1.509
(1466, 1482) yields 2.257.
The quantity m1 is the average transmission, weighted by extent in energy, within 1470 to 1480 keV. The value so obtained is 2.18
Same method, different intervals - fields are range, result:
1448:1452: 1.78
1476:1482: 2.18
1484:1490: 2.08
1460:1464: 2.12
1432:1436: 1.44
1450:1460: 1.88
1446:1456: 1.8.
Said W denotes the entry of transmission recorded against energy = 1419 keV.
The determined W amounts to 1.819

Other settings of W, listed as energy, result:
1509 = 1.526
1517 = 1.286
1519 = 1.366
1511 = 1.298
